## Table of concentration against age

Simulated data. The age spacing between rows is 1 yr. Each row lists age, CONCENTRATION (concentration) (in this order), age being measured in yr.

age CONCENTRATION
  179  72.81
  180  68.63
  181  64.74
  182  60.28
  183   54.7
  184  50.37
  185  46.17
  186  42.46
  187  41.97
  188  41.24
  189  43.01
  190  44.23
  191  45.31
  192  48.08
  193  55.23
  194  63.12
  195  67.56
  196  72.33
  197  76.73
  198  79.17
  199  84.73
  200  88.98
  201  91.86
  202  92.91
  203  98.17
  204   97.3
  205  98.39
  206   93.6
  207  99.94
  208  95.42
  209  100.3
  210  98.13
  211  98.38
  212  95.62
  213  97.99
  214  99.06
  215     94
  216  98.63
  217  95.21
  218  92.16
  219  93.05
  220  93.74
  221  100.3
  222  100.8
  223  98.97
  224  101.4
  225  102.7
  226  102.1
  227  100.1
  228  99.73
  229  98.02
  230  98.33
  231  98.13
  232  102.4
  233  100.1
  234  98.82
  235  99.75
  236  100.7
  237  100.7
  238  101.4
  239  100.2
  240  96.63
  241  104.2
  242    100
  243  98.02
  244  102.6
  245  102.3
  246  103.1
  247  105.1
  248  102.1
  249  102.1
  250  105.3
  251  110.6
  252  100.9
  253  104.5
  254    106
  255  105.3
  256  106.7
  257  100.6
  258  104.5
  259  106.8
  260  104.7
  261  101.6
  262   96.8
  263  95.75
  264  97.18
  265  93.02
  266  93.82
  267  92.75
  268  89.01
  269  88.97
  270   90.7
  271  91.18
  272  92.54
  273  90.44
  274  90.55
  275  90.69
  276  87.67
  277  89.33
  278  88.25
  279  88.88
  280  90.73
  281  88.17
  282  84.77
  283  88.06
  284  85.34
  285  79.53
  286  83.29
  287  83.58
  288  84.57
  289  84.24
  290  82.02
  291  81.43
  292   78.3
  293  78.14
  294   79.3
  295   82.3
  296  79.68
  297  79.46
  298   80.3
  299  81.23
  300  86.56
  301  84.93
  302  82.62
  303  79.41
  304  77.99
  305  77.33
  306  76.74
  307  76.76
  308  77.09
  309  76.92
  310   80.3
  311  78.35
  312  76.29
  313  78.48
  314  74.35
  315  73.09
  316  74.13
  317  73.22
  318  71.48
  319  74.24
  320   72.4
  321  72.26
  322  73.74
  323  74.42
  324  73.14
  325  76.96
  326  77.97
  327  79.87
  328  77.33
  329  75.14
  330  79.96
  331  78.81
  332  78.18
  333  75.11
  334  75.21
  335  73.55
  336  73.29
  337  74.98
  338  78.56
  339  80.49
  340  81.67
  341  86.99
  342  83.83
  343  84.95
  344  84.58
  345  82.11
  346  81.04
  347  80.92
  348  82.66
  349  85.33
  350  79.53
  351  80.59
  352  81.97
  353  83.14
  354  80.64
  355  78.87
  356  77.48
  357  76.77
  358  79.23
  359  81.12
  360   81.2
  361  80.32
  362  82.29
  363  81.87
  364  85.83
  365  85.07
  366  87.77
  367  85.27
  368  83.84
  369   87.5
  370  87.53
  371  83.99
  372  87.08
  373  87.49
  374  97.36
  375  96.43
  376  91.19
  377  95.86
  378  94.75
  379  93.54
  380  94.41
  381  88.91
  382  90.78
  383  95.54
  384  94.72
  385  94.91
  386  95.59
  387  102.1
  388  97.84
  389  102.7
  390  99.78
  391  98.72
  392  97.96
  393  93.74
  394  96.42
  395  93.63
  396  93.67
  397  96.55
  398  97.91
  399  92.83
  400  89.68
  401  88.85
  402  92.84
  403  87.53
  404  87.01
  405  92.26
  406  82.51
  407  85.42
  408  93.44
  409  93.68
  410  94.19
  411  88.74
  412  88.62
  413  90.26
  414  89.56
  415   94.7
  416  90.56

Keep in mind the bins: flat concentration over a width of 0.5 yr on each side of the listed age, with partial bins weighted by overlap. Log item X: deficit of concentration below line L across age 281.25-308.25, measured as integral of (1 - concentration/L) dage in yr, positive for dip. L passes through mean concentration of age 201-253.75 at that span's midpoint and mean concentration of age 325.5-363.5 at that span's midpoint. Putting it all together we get 2.1 yr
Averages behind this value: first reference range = 99.5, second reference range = 79.9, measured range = 81.4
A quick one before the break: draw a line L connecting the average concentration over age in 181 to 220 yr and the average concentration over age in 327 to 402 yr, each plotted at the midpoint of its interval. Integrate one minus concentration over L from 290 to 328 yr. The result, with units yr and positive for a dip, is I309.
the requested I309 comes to 2.6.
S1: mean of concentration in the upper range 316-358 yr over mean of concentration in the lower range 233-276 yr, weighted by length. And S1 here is 0.8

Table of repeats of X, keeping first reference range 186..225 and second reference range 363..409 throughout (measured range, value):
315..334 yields 2.9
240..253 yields -2.7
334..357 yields 2.4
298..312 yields 1.4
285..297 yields 0.8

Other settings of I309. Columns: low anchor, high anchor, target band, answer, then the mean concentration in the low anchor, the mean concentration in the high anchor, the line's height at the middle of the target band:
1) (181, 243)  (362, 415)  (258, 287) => -1.2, 85.7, 91.8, 87.8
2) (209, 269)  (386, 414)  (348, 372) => 3.1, 99.8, 93.3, 94.9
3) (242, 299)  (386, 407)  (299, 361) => 9.9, 92.7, 94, 93.3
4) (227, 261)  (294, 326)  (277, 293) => 0.4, 102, 77.3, 86.7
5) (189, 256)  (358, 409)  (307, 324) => 3.2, 93.7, 91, 92.1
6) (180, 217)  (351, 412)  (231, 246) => -4.1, 75.7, 89.8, 78.8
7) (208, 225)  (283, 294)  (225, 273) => -4.9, 97.5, 82.2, 90.6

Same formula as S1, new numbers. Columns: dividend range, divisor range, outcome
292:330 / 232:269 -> 0.77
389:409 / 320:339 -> 1.22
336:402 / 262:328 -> 1.07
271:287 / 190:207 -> 1.13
